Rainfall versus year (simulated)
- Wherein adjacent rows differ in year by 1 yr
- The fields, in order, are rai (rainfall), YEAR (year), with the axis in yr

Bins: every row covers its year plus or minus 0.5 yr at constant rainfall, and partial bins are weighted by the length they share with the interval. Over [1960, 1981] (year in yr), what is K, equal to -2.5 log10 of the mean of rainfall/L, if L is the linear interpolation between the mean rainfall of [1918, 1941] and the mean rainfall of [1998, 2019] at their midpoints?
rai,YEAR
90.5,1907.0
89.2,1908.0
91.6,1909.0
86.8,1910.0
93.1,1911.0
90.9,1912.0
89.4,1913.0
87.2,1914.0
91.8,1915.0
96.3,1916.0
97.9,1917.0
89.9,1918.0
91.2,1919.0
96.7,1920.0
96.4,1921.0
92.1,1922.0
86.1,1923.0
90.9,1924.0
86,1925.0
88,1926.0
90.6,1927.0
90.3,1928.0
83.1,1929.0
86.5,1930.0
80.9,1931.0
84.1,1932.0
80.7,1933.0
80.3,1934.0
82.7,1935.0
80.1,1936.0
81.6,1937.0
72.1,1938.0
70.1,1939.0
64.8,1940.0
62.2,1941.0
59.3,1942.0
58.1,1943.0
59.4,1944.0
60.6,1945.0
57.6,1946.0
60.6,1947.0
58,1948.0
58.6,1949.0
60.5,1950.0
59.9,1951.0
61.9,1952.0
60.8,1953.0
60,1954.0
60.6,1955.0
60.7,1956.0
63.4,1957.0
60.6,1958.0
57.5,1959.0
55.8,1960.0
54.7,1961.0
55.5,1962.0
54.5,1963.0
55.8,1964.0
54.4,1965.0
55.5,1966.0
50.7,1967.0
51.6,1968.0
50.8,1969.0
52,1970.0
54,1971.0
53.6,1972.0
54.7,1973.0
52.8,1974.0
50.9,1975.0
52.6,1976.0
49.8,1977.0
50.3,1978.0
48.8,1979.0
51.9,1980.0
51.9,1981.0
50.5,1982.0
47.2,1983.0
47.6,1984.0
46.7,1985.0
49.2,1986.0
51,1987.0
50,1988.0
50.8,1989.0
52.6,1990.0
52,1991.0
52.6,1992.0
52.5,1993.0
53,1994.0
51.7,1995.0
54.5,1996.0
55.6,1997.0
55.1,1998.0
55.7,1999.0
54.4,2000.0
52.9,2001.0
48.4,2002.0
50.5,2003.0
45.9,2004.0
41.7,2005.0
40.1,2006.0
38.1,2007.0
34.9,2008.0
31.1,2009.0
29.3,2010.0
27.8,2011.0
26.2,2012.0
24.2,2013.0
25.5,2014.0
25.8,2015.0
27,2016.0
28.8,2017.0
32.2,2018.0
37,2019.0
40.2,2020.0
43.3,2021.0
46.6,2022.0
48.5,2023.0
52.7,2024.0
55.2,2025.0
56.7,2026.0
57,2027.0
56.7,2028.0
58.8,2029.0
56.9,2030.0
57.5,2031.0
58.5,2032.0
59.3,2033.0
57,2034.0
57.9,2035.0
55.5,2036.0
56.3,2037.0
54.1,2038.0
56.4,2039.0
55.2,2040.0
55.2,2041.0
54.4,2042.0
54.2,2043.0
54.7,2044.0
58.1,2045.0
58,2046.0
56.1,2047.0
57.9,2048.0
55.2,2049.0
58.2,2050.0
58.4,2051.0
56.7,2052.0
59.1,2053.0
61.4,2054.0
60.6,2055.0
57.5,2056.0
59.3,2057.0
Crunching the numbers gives 0.13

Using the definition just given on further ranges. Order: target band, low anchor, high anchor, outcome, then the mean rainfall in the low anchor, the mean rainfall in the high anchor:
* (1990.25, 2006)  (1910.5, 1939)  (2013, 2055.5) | 0.23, 87.4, 51.5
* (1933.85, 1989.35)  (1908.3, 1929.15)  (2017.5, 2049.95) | 0.32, 90.9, 53.6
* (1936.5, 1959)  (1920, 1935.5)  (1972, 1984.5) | 0.17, 86.9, 50.9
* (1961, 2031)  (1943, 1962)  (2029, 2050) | 0.21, 59.4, 56.5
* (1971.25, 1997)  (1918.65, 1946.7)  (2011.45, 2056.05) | 0.25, 78.8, 50.6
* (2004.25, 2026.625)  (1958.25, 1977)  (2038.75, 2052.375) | 0.43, 53.7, 56.3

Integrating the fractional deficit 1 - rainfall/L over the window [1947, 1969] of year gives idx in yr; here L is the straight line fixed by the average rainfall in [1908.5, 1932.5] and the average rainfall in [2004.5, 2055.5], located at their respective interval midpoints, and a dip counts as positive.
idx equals 5.27 yr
